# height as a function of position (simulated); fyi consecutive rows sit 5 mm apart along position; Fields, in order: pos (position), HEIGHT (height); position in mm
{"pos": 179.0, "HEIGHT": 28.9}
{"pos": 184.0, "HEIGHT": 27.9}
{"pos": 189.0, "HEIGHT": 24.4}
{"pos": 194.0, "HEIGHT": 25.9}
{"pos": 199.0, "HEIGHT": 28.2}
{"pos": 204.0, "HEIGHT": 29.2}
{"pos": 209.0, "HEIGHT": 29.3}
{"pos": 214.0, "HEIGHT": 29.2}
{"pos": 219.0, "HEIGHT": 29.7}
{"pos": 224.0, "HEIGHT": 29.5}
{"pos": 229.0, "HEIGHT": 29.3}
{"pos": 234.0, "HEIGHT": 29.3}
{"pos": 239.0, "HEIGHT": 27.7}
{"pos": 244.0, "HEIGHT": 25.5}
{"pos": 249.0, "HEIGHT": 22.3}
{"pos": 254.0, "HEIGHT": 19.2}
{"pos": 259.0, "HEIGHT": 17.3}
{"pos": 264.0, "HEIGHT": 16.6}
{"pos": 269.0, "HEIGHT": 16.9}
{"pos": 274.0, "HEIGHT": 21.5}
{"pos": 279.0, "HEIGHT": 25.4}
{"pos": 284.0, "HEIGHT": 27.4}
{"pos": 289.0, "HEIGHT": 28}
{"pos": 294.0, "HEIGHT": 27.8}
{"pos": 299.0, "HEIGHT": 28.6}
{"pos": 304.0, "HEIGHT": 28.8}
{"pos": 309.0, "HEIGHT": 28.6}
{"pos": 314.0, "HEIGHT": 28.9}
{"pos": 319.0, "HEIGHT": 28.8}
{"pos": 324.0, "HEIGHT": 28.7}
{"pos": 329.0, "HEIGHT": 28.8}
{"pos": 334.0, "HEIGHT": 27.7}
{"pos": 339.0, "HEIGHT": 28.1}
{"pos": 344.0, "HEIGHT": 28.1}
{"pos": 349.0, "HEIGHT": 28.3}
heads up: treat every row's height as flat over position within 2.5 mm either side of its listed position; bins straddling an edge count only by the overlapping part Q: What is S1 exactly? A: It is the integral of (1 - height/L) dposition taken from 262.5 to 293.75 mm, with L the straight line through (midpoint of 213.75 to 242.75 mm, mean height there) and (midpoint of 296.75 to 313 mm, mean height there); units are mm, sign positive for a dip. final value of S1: 6.1 mm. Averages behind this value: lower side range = 29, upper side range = 28.7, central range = 23.2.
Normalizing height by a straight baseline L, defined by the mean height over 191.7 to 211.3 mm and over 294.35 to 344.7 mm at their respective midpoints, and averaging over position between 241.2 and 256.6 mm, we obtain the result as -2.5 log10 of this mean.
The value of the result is 0.25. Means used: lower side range 28.2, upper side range 28.5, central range 22.4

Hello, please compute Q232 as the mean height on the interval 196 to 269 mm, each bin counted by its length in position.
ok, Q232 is 25.6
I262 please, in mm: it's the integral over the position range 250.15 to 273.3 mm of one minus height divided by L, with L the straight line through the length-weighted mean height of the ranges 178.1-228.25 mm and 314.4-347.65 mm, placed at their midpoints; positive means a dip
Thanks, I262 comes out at 8.4 mm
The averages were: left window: 28.2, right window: 28.4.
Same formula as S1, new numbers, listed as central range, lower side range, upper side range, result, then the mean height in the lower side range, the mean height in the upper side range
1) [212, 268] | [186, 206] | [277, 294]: 4.5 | 26.9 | 27.1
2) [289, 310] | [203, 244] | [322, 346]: 0.1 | 28.9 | 28.3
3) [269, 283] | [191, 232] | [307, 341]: 2.9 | 28.7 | 28.5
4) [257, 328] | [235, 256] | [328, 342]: 2.7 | 24.2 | 28.1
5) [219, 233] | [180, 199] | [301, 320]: -1.1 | 26.6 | 28.8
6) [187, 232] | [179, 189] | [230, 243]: -1.0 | 27.3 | 28.2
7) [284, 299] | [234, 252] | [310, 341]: -0.3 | 25.6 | 28.5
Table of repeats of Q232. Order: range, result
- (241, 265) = 20.6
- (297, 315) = 28.7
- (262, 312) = 25.1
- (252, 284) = 20.1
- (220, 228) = 29.5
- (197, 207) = 28.8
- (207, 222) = 29.4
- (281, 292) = 27.6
